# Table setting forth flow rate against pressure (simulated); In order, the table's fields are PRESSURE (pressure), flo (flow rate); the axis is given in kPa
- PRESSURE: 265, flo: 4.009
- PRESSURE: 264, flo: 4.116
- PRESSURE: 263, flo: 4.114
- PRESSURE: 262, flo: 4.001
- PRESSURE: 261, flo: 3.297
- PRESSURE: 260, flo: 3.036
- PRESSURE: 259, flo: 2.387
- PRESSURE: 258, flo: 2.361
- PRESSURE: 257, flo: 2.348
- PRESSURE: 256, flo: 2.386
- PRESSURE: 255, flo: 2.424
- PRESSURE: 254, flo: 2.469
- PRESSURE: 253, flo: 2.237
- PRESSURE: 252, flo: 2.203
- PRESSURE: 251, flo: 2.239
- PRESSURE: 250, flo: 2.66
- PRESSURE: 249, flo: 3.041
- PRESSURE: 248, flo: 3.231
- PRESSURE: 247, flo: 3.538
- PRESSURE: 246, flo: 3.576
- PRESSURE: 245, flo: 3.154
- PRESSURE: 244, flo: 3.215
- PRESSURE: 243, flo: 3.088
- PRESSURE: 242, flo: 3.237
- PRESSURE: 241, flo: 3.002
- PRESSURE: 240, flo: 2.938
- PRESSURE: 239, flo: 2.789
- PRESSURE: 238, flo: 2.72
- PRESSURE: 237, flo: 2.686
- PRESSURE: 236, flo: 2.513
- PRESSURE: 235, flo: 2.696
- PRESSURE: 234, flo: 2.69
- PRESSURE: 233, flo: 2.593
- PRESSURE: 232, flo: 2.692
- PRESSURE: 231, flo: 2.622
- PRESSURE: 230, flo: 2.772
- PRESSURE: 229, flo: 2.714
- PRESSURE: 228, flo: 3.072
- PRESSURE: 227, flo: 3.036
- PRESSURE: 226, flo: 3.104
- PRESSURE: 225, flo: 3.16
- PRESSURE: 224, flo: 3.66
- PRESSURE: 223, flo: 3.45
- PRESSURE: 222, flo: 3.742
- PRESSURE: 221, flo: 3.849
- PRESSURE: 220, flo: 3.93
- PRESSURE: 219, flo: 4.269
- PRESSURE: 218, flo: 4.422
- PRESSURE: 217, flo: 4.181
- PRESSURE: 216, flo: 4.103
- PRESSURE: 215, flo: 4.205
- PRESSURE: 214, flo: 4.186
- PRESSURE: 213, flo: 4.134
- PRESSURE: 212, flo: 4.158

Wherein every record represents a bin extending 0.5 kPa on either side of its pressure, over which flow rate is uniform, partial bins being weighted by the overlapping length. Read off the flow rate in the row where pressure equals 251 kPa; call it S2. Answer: 2.239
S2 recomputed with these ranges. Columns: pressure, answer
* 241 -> 3.002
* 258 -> 2.361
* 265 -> 4.009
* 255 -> 2.424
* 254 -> 2.469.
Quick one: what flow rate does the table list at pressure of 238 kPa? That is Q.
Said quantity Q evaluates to 2.72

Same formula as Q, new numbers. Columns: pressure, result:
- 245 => 3.154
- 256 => 2.386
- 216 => 4.103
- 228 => 3.072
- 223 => 3.45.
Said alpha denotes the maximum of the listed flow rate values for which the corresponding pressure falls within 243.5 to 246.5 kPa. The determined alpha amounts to 3.576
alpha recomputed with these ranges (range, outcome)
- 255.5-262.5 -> 4.001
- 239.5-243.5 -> 3.237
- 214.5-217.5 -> 4.205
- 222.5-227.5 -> 3.66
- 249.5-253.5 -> 2.66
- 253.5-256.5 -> 2.469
